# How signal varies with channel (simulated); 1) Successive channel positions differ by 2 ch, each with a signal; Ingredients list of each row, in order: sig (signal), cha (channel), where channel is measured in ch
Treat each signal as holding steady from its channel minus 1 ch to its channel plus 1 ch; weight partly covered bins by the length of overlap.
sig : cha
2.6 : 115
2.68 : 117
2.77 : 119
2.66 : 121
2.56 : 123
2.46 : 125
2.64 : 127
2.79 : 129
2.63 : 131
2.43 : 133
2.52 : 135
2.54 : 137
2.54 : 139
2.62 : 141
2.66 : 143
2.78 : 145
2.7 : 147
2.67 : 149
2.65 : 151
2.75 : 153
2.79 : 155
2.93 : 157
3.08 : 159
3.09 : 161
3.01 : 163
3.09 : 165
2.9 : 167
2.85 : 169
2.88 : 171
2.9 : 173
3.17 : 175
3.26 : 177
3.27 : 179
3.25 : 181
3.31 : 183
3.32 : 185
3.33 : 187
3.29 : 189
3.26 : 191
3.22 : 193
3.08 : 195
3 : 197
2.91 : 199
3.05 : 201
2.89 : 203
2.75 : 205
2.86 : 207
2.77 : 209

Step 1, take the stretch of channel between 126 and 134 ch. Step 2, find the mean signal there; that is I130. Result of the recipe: 2.62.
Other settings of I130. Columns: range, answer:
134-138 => 2.53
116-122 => 2.7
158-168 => 3.03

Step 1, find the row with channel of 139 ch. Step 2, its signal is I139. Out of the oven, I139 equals 2.54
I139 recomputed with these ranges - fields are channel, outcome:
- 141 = 2.62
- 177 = 3.26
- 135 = 2.52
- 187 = 3.33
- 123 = 2.56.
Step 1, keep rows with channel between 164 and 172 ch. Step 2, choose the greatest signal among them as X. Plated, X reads 3.09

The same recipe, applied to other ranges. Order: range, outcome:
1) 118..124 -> 2.77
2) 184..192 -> 3.33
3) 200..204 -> 3.05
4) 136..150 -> 2.78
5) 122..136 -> 2.79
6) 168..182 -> 3.27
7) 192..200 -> 3.22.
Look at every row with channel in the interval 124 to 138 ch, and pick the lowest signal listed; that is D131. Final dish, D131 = 2.43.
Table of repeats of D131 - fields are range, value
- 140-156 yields 2.62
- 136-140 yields 2.54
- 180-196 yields 3.08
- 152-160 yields 2.75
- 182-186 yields 3.31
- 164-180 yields 2.85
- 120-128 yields 2.46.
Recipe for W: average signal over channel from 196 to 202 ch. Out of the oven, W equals 2.99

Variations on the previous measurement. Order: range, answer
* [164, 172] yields 2.93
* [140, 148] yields 2.69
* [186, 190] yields 3.31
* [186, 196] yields 3.24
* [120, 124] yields 2.61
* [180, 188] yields 3.3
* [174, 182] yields 3.24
